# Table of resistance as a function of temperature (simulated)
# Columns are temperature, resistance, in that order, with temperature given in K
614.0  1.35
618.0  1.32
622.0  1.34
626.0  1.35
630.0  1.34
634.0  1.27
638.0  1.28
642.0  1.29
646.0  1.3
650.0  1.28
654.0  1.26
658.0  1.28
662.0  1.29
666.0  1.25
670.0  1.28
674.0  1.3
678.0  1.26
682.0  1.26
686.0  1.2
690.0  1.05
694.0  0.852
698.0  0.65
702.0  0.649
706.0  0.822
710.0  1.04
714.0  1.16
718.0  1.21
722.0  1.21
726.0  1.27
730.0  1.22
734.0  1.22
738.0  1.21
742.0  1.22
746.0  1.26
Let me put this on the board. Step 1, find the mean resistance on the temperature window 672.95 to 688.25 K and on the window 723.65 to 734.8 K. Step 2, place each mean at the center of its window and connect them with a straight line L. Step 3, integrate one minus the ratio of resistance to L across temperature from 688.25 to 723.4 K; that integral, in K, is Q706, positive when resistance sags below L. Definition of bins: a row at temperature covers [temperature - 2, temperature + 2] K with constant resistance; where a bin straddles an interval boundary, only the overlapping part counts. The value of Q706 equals 8.1 K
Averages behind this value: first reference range 1.25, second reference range 1.24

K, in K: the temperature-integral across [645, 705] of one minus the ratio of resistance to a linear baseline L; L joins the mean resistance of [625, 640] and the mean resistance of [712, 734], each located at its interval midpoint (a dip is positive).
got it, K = 6.2 K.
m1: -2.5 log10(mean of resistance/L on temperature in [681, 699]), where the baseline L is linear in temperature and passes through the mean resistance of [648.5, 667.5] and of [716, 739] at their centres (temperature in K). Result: 0.235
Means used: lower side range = 1.27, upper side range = 1.22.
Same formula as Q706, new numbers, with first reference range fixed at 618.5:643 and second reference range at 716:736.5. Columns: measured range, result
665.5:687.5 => 0.2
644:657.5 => 0.2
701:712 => 3.4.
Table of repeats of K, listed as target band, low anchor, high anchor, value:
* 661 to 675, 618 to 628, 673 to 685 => 0.0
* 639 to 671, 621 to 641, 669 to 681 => 0.4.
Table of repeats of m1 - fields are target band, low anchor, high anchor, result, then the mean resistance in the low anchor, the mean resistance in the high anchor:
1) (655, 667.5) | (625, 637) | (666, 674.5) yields 0.01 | 1.31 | 1.28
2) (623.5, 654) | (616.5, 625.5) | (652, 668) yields 0.00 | 1.33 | 1.27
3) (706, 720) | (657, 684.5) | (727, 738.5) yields 0.14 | 1.27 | 1.22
